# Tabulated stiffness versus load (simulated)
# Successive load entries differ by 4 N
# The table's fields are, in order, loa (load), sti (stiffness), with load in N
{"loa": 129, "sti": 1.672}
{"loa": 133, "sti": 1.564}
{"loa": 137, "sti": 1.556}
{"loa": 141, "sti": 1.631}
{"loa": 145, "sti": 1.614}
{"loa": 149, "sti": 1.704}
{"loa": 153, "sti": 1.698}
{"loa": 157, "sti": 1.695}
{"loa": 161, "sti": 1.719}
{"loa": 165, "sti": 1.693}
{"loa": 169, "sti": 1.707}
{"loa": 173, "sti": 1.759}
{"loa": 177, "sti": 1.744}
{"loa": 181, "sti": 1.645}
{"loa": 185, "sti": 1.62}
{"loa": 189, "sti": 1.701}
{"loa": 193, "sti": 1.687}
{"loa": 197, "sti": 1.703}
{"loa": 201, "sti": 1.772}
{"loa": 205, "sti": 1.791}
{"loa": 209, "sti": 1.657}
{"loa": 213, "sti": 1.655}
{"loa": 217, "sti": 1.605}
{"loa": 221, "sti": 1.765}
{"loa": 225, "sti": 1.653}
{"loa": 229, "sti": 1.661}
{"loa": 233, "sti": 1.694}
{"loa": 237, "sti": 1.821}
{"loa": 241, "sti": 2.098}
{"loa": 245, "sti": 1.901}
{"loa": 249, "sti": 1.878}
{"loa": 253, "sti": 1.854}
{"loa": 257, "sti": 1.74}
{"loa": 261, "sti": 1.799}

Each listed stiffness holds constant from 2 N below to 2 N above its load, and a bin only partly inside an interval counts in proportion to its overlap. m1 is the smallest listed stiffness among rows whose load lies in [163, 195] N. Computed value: 1.62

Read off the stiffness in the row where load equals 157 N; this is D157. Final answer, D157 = 1.695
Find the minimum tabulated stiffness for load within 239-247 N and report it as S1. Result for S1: 1.901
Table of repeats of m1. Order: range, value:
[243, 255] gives 1.854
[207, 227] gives 1.605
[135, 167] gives 1.556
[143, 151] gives 1.614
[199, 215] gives 1.655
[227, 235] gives 1.661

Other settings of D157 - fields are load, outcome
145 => 1.614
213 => 1.655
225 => 1.653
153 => 1.698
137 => 1.556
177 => 1.744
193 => 1.687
